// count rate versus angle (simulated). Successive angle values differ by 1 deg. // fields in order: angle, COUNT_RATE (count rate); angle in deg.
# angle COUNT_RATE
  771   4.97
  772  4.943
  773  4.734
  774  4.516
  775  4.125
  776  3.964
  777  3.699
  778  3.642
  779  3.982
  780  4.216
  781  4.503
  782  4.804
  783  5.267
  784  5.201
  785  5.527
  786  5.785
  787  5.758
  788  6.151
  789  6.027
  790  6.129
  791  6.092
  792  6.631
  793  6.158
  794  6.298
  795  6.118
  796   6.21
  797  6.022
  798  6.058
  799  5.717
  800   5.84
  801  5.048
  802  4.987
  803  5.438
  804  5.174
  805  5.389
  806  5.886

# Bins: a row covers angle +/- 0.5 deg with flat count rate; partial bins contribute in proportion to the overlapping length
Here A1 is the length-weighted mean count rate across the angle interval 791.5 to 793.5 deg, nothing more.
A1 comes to 6.39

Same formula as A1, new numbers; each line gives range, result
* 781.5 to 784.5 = 5.09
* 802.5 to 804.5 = 5.31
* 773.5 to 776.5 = 4.2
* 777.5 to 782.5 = 4.23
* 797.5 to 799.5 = 5.89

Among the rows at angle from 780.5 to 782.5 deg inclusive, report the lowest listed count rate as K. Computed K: 4.503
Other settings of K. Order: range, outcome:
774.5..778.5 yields 3.642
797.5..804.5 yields 4.987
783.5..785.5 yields 5.201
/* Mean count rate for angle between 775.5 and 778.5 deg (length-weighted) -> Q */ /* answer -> 3.77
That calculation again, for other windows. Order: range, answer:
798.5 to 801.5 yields 5.53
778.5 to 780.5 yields 4.1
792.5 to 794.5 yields 6.23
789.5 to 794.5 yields 6.26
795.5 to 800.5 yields 5.97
